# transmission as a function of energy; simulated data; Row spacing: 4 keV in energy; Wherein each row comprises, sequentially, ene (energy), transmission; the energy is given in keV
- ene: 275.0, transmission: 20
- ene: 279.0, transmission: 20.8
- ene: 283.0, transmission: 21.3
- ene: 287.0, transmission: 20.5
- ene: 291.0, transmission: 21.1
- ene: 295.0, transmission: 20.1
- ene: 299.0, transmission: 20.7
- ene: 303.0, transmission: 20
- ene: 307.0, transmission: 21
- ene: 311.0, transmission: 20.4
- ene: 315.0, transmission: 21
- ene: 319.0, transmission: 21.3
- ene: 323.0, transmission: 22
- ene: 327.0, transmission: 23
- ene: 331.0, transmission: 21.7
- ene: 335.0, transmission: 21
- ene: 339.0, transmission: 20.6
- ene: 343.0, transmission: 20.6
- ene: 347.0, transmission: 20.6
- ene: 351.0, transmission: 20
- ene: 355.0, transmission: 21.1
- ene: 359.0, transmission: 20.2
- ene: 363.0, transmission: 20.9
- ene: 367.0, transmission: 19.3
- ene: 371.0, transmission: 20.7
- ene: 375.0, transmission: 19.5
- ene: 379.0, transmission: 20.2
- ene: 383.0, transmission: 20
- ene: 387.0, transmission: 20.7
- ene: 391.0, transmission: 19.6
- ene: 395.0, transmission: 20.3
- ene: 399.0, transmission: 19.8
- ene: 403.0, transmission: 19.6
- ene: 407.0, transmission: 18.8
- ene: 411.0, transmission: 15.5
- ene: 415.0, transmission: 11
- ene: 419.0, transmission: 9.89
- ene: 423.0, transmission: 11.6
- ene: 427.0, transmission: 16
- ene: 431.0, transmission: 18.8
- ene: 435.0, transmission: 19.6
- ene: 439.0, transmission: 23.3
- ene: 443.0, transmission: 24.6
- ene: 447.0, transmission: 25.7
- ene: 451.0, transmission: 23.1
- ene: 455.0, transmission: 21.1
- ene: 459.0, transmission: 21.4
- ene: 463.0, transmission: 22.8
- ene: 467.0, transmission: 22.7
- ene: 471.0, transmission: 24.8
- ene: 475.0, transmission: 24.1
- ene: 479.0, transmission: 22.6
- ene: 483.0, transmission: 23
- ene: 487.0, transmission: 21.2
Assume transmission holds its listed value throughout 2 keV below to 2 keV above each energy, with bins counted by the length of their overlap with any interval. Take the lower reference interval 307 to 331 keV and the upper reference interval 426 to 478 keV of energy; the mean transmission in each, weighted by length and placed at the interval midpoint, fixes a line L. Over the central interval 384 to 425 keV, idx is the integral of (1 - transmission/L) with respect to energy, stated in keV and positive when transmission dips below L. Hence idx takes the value 9.8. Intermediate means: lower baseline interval 21.5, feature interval 16.8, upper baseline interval 22.3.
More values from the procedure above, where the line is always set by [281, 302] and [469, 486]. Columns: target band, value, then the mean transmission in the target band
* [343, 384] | 2.8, 20.3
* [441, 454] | -0.7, 24.2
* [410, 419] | 4.1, 12.3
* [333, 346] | 0.4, 20.7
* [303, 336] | -0.4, 21.4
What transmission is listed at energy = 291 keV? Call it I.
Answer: 21.1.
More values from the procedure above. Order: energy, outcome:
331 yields 21.7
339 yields 20.6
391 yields 19.6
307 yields 21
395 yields 20.3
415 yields 11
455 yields 21.1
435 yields 19.6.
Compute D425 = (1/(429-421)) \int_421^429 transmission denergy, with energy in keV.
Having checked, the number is 13.8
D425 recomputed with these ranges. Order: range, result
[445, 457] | 23.3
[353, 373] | 20.4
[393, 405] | 19.9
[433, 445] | 22.5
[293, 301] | 20.4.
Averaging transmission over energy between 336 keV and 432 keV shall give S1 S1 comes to 18.6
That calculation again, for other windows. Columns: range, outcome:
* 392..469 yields 19.2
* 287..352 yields 20.9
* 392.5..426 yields 15.9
